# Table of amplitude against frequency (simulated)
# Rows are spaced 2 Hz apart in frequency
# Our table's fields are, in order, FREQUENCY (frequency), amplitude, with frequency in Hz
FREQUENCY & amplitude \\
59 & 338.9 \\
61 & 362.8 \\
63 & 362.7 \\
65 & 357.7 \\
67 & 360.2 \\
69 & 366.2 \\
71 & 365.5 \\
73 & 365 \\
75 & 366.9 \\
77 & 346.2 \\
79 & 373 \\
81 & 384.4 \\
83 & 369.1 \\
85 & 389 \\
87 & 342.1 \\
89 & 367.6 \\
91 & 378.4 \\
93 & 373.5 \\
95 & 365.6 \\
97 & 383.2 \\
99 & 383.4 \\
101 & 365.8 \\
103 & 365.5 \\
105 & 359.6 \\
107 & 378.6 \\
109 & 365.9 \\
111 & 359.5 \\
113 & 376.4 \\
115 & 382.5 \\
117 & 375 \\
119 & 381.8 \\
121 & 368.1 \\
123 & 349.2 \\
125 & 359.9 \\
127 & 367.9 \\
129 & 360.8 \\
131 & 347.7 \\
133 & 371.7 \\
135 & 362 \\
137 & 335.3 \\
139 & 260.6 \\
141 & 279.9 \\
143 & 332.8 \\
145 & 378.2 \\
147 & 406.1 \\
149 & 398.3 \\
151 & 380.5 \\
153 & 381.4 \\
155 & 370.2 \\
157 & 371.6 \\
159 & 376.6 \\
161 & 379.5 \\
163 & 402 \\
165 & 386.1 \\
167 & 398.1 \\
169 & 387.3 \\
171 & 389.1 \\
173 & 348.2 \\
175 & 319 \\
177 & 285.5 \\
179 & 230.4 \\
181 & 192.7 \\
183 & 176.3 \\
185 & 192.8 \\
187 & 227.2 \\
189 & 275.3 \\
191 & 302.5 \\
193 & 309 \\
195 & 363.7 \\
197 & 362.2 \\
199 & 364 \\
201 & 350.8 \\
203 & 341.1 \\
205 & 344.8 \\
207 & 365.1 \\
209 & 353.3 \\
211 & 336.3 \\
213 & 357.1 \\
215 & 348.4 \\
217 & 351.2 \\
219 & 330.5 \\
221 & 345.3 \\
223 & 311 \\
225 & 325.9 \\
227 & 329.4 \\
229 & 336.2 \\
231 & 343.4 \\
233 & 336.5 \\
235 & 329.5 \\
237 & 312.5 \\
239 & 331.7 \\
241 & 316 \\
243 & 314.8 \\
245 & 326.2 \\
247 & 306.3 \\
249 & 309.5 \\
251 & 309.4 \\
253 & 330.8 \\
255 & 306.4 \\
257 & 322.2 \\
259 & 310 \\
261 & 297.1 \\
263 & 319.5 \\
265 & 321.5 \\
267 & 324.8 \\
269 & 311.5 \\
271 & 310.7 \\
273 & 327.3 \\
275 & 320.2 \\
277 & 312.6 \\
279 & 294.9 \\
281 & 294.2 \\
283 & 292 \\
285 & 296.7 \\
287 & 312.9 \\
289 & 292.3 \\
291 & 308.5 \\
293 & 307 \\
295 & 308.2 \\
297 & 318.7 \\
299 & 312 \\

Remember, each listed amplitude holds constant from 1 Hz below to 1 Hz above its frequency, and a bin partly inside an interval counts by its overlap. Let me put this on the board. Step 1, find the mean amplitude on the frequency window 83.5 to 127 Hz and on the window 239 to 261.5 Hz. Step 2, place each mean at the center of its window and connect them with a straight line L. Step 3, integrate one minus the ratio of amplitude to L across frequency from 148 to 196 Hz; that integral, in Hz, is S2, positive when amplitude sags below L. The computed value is 2.56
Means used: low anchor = 370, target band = 327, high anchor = 315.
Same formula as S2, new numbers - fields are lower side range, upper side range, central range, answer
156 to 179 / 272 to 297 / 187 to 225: 0.8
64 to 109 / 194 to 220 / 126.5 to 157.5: 0.4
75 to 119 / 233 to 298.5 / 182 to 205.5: 2.6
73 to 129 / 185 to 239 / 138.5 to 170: -1.8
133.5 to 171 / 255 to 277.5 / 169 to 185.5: 3.7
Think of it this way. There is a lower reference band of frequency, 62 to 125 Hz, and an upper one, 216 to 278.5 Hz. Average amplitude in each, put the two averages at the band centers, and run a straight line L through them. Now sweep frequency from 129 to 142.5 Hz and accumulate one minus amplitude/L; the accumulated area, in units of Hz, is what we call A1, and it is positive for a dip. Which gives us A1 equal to 1.0 Hz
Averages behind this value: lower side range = 368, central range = 329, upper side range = 322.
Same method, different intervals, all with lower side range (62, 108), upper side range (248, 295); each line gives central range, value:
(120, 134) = -0.2 Hz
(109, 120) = -0.5 Hz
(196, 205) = -0.6 Hz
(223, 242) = -0.3 Hz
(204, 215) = -0.7 Hz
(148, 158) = -1.0 Hz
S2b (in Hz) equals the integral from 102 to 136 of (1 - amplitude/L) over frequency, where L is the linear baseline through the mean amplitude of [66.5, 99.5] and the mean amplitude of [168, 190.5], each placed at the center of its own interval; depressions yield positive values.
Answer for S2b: -3.32 Hz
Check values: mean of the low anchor 369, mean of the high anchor 276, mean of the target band 367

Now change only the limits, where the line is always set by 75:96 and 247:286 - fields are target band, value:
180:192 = 3.9 Hz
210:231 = -0.8 Hz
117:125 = -0.2 Hz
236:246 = 0.0 Hz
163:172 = -1.3 Hz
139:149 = 0.1 Hz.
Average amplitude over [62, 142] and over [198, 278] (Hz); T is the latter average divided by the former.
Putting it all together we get 0.9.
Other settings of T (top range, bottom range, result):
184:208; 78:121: 0.85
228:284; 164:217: 0.99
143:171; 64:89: 1.05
